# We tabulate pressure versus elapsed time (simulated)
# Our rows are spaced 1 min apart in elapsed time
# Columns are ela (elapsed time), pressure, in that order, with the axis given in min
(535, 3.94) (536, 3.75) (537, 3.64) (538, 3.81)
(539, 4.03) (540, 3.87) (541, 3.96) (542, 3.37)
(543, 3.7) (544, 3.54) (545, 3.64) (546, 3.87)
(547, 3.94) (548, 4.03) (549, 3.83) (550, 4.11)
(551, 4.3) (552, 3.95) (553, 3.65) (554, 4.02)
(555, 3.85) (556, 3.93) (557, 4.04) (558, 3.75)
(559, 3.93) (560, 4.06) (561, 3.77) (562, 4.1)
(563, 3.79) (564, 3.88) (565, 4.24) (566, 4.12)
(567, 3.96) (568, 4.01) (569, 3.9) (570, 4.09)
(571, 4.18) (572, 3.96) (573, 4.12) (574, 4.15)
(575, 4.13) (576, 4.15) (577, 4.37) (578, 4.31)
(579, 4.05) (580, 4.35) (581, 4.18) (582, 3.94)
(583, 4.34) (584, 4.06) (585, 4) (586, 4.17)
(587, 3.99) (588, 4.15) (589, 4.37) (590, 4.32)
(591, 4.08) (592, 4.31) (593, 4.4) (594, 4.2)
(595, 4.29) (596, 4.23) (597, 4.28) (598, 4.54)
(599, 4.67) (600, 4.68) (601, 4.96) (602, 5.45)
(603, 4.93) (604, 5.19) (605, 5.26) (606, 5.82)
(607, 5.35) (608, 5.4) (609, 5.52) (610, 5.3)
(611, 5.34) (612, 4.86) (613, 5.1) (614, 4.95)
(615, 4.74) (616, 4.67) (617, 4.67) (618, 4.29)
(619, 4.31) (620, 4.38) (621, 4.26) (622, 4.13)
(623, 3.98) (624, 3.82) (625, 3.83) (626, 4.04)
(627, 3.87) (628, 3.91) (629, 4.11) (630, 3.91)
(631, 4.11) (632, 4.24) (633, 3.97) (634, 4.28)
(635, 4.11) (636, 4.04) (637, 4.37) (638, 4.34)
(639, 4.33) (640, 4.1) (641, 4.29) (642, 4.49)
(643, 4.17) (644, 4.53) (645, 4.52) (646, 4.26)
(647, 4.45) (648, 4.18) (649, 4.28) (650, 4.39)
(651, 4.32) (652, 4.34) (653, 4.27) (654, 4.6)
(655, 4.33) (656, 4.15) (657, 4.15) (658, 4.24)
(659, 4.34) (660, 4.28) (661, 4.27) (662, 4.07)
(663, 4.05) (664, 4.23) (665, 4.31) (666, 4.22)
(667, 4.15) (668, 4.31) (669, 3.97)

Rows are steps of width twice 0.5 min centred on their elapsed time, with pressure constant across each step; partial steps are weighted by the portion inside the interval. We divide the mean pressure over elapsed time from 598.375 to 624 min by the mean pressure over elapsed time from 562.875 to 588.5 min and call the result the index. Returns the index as 1.19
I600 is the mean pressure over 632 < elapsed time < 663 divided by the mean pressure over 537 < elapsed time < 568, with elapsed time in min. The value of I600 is 1.10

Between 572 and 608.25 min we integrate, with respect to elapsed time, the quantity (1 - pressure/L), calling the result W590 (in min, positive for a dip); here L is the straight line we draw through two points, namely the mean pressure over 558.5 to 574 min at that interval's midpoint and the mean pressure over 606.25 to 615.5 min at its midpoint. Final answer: 1.4 min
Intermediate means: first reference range 4.01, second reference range 5.19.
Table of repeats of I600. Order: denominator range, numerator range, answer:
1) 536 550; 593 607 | 1.27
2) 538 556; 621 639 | 1.06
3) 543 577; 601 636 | 1.16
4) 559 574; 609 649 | 1.08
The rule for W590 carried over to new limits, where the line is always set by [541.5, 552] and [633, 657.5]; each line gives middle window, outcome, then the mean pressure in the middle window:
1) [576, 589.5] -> -0.6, 4.17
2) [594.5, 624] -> -4.8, 4.8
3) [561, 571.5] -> -0.2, 4.01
